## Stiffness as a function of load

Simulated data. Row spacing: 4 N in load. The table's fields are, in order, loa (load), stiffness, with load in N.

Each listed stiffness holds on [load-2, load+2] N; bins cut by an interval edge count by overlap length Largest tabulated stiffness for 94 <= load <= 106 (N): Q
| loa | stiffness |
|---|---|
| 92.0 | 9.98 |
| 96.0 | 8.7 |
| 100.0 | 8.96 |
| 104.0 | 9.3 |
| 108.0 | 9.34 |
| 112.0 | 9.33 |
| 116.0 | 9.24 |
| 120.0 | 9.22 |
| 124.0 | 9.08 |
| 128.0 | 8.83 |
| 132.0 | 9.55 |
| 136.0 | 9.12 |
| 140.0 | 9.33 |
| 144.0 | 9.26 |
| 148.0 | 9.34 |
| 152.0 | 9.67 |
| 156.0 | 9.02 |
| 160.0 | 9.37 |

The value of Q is 9.3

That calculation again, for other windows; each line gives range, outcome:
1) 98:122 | 9.34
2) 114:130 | 9.24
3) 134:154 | 9.67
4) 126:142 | 9.55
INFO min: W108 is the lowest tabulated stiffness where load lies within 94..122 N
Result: 8.7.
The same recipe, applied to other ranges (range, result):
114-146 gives 8.83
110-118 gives 9.24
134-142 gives 9.12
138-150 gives 9.26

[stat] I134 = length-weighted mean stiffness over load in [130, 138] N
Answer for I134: 9.34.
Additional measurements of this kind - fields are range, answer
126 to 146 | 9.22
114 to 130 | 9.09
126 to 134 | 9.19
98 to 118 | 9.23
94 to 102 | 8.83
